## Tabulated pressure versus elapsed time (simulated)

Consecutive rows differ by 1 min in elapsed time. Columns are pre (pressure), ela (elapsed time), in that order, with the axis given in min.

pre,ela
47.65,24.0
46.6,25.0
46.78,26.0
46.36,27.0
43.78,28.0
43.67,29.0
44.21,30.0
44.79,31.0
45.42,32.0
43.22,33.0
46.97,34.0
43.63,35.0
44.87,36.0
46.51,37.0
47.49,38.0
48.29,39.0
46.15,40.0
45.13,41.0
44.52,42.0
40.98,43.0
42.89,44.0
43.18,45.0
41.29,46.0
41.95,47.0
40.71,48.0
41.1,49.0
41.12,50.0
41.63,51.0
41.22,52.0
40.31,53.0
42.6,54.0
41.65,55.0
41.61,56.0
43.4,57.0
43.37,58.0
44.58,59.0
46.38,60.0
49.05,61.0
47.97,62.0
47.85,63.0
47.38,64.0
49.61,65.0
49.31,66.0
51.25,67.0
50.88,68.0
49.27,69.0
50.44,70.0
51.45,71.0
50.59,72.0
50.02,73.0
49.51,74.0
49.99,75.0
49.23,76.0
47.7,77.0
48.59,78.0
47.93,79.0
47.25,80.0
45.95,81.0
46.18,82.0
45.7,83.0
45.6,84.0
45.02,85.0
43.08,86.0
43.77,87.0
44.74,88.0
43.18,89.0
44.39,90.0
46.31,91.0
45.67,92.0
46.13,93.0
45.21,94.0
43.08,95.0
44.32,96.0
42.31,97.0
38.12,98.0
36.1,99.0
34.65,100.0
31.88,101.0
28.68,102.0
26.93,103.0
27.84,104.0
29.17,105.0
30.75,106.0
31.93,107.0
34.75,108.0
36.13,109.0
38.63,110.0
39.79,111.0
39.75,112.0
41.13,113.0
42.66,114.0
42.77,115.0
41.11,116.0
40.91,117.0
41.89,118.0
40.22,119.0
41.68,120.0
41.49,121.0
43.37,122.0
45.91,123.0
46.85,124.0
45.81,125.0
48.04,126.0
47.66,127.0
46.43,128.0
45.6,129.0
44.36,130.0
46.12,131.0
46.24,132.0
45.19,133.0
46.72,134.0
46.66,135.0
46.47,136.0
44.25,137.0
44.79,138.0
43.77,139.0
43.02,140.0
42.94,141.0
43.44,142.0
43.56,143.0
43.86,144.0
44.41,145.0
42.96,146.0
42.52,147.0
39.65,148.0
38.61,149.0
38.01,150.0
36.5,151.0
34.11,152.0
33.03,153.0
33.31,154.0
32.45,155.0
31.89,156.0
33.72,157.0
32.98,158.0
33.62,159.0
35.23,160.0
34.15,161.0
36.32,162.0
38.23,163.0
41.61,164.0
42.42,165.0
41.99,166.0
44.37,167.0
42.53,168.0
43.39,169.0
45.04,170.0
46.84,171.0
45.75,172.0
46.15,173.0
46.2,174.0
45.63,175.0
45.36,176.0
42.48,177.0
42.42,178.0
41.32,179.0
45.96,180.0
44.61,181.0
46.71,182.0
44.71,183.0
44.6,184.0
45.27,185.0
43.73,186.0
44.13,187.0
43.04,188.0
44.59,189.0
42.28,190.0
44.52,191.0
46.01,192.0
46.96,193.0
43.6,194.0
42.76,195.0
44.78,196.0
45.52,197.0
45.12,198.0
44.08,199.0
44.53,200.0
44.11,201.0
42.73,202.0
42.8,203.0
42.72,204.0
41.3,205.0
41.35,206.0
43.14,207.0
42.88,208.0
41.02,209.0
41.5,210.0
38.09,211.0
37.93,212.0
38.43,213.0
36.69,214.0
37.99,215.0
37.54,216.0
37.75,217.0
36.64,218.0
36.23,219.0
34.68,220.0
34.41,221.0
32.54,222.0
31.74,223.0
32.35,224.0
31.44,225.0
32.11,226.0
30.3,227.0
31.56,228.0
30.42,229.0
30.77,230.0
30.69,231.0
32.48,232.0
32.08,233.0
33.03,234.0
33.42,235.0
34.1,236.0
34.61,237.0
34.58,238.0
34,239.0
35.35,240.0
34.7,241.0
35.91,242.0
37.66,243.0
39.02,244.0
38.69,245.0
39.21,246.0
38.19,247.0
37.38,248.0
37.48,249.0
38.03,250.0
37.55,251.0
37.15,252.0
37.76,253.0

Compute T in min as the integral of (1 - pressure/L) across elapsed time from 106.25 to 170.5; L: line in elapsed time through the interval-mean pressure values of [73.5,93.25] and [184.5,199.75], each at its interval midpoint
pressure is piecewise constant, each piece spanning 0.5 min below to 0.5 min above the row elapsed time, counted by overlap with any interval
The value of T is 6.1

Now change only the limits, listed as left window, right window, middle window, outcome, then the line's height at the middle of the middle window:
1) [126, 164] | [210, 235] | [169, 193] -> -4.5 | 37.7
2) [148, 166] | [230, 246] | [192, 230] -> -4.1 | 35.1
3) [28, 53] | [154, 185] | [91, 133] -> 1.9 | 42.3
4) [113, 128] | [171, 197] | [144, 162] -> 3.1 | 44.1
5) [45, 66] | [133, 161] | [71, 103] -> -1.2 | 42.4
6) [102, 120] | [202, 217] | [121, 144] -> -4.7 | 37.5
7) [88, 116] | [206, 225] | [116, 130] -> -2.2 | 38.2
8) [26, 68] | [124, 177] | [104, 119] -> 1.8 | 42.9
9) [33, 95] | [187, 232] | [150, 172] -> 1.8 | 41.3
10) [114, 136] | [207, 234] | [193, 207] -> -2.4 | 37.1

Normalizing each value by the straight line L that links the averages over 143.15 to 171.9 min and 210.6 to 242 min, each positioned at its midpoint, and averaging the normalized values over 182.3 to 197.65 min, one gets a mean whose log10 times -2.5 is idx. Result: -0.210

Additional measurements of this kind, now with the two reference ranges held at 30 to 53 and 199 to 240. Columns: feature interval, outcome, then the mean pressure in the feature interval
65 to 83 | -0.16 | 49.1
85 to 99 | -0.05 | 43.6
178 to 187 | -0.17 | 44.5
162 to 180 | -0.13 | 43.5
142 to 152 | -0.04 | 40.9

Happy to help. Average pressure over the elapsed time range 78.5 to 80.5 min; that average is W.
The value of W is 47.6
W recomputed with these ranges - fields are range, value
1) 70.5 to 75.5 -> 50.3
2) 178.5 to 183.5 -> 44.7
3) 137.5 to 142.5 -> 43.6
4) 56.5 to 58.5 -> 43.4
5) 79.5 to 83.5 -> 46.3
